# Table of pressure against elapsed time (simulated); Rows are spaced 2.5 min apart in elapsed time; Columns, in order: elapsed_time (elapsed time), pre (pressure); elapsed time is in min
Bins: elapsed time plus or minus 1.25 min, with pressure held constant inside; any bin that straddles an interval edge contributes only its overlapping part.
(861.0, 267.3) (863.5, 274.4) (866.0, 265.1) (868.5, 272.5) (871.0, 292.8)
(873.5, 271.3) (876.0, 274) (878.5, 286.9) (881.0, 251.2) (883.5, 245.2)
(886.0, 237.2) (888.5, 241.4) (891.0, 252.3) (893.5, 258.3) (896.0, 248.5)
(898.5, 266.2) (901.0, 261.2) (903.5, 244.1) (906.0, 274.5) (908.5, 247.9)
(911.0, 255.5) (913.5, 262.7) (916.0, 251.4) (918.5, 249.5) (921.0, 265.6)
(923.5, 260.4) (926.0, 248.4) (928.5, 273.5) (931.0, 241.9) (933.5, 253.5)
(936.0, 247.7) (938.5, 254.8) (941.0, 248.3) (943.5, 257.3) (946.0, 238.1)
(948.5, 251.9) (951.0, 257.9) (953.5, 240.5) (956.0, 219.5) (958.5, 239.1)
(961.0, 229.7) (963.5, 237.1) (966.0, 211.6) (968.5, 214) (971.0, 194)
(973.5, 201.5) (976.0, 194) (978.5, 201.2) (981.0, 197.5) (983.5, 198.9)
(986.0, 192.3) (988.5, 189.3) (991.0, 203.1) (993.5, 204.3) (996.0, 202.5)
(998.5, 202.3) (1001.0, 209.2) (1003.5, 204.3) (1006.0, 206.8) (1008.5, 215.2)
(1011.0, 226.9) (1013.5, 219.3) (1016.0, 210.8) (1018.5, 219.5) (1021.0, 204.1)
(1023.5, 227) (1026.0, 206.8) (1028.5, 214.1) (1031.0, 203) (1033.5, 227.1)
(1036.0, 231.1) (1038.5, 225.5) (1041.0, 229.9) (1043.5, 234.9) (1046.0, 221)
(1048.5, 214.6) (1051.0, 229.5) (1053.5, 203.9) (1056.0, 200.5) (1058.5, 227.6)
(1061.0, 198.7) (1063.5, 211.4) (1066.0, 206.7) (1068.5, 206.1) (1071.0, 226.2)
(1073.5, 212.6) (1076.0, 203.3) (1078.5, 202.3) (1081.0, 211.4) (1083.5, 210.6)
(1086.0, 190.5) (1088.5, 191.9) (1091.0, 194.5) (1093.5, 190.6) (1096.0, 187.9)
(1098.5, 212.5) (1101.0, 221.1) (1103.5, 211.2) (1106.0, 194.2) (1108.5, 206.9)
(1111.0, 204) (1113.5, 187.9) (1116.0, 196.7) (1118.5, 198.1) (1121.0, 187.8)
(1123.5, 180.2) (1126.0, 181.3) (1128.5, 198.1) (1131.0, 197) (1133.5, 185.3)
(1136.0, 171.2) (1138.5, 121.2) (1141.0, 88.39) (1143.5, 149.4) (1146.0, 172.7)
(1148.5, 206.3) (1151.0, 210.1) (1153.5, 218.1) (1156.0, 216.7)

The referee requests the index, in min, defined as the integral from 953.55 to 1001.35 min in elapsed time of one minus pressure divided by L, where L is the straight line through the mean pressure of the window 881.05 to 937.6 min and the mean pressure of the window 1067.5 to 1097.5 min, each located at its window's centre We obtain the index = 5.22 min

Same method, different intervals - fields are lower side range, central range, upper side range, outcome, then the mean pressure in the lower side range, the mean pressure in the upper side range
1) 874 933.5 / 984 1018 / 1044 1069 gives 3.2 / 257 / 213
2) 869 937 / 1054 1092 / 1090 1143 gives -1.1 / 258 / 186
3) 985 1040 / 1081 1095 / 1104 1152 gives -0.4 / 211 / 181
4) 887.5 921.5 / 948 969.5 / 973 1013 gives -0.9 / 256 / 203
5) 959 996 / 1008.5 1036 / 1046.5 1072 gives -0.9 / 206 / 213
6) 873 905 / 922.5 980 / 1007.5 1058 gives 1.2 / 257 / 218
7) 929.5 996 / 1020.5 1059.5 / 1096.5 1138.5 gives -2.0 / 224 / 193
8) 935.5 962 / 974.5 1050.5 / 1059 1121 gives 4.7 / 244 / 203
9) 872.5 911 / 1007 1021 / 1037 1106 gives 0.5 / 257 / 210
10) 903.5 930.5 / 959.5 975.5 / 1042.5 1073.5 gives 1.9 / 258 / 215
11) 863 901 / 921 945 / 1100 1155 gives -0.8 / 262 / 186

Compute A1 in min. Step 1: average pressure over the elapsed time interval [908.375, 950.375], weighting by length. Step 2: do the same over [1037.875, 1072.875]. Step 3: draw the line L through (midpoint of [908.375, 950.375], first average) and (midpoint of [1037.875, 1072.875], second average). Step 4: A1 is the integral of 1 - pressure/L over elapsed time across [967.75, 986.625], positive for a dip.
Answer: 3.2 min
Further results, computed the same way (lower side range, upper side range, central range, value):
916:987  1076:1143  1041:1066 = -1.4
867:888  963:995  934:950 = -1.8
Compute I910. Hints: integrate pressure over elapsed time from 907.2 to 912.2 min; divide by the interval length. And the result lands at 252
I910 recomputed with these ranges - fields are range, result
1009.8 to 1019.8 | 219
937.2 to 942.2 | 252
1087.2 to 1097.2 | 191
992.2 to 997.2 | 203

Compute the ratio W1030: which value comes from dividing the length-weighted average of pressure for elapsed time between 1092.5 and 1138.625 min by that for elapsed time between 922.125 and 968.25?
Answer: 0.8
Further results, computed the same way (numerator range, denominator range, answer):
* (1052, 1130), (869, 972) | 0.81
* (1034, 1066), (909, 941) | 0.86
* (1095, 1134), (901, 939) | 0.77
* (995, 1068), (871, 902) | 0.83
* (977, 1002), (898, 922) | 0.78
